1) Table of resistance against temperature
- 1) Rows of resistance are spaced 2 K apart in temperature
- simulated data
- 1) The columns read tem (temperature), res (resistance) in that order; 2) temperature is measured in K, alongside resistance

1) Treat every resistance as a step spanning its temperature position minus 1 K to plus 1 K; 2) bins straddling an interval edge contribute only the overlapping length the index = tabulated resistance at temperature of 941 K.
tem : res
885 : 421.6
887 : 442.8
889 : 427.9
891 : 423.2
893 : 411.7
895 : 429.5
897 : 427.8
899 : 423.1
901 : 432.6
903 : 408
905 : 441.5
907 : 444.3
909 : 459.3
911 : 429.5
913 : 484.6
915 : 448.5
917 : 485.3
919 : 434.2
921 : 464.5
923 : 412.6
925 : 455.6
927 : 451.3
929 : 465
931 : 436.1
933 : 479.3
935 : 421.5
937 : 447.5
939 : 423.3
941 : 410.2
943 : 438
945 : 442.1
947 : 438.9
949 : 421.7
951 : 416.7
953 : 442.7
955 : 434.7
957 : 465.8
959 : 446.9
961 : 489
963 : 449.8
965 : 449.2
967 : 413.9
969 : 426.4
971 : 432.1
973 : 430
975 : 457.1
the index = 410.2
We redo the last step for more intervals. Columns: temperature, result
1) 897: 427.8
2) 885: 421.6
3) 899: 423.1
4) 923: 412.6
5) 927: 451.3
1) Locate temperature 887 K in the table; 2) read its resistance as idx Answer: 442.8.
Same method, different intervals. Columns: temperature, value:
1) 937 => 447.5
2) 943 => 438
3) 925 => 455.6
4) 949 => 421.7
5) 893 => 411.7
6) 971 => 432.1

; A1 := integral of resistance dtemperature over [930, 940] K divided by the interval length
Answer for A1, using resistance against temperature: 442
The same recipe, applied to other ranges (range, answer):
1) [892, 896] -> 421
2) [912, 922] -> 463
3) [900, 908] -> 432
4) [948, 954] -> 427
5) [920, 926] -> 444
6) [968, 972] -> 429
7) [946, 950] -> 430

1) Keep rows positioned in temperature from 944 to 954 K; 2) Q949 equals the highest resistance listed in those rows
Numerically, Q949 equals 442.7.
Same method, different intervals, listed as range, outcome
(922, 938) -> 479.3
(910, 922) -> 485.3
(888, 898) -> 429.5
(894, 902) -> 432.6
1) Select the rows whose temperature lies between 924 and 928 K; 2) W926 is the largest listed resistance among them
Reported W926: 455.6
